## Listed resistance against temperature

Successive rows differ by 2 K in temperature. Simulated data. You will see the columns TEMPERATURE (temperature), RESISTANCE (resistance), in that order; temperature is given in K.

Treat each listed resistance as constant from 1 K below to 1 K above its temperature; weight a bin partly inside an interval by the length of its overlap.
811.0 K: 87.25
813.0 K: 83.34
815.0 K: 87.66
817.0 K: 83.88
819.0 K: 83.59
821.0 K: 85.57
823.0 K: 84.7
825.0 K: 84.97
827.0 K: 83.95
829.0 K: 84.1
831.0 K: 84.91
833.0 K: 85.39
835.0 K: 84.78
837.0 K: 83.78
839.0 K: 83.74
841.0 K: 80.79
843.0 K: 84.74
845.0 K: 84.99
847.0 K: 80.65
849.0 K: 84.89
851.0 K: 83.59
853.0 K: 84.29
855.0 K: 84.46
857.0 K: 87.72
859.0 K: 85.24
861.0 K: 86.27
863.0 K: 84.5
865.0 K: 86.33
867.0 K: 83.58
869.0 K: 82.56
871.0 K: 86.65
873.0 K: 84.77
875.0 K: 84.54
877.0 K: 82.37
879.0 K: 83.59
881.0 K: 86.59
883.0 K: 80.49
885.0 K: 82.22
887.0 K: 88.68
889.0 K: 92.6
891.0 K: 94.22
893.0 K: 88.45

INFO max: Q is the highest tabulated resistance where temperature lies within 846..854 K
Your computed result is 84.89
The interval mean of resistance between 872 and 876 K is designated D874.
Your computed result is 84.7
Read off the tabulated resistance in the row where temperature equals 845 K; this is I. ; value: 84.99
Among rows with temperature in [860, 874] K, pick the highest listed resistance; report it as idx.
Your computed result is 86.65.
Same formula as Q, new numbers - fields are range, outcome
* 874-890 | 92.6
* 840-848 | 84.99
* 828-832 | 84.91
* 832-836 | 85.39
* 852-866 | 87.72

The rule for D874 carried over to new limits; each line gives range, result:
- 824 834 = 84.7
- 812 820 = 84.6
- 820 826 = 85.1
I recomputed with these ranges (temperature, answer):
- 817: 83.88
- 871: 86.65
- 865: 86.33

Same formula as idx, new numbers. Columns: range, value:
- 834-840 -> 84.78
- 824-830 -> 84.97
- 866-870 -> 83.58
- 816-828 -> 85.57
